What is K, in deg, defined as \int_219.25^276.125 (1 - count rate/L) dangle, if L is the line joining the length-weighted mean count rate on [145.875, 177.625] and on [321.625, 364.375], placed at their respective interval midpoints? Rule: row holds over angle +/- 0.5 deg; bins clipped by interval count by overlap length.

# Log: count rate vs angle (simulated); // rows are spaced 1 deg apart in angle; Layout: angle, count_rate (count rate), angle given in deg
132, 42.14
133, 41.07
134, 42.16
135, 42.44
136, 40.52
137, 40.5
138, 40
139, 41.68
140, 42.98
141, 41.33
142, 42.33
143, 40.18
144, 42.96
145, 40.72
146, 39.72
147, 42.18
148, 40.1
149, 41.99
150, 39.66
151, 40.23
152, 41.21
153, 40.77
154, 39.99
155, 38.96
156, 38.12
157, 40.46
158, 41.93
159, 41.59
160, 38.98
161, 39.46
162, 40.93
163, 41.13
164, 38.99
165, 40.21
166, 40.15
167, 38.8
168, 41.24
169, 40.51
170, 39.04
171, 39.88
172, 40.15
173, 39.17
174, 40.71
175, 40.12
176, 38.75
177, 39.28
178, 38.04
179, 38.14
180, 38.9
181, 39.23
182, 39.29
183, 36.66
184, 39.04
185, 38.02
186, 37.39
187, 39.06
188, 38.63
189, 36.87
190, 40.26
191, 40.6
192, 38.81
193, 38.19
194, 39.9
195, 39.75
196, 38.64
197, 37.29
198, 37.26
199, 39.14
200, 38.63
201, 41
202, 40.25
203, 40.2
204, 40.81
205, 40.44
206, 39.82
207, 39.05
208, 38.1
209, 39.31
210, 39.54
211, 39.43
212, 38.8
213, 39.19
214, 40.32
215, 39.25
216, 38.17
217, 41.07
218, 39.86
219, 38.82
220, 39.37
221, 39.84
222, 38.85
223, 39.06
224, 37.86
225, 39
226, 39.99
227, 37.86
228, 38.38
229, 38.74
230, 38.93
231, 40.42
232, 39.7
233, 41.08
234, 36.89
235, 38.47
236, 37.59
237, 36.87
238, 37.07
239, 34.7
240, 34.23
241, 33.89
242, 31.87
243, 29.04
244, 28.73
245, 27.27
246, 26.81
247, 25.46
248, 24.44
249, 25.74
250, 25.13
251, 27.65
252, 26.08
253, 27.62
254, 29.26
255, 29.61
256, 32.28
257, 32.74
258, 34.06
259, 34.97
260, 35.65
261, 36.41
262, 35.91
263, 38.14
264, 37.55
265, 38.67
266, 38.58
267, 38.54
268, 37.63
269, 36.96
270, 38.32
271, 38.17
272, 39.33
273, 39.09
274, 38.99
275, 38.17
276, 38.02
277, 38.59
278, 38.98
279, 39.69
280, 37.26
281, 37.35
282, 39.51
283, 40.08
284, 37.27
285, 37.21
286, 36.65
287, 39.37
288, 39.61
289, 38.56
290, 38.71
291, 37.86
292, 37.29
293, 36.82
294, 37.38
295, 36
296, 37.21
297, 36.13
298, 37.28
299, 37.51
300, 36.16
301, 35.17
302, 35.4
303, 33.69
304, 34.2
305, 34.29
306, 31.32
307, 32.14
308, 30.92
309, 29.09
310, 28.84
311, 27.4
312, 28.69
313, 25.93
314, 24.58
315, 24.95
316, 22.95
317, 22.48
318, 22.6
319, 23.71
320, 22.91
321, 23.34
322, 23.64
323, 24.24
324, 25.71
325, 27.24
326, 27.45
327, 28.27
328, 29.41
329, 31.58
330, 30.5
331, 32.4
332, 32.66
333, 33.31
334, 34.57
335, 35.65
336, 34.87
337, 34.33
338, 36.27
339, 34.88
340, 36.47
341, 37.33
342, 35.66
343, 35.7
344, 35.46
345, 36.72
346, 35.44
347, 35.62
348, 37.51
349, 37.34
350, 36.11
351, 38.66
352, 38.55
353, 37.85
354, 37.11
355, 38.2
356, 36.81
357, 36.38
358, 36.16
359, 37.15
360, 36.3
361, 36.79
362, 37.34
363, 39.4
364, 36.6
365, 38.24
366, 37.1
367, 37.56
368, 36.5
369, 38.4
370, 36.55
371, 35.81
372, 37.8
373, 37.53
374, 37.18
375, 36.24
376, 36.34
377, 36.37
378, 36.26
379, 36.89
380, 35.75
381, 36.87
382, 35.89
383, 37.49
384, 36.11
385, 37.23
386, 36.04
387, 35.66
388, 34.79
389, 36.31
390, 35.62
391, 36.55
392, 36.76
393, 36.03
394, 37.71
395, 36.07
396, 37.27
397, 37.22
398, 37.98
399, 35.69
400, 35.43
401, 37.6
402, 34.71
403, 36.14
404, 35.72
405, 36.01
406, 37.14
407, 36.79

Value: 3.5 deg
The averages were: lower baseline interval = 40.1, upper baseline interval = 34.4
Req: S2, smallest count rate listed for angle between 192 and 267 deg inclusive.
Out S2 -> 24.44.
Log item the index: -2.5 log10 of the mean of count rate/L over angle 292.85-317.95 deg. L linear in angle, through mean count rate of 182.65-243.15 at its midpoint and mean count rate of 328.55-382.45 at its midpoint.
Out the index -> 0.17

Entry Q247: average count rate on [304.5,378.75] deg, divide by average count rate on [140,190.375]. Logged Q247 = 0.8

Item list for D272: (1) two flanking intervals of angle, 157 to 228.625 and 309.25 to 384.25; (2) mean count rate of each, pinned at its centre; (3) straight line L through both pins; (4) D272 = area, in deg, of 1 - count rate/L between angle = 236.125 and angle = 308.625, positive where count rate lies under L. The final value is 2.7 deg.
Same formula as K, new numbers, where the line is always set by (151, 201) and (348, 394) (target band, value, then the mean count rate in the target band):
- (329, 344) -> 1.1 deg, 34.5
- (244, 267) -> 4.1 deg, 31.5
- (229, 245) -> 1.2 deg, 35.8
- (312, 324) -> 4.3 deg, 24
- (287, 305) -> 0.5 deg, 36.8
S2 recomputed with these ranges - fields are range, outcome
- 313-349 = 22.48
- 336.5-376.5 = 34.33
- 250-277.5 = 25.13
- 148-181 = 38.04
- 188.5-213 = 36.87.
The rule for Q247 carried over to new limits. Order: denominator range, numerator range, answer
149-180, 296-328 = 0.73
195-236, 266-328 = 0.85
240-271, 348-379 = 1.15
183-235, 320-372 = 0.88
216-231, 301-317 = 0.76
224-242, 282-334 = 0.84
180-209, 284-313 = 0.89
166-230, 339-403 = 0.94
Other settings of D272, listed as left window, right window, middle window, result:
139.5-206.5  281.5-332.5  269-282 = -1.84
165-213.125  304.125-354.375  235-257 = 3.49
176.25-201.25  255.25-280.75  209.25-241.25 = -0.47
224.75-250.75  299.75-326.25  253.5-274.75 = -2.90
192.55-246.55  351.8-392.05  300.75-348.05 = 8.21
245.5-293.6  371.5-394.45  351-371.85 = -0.58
